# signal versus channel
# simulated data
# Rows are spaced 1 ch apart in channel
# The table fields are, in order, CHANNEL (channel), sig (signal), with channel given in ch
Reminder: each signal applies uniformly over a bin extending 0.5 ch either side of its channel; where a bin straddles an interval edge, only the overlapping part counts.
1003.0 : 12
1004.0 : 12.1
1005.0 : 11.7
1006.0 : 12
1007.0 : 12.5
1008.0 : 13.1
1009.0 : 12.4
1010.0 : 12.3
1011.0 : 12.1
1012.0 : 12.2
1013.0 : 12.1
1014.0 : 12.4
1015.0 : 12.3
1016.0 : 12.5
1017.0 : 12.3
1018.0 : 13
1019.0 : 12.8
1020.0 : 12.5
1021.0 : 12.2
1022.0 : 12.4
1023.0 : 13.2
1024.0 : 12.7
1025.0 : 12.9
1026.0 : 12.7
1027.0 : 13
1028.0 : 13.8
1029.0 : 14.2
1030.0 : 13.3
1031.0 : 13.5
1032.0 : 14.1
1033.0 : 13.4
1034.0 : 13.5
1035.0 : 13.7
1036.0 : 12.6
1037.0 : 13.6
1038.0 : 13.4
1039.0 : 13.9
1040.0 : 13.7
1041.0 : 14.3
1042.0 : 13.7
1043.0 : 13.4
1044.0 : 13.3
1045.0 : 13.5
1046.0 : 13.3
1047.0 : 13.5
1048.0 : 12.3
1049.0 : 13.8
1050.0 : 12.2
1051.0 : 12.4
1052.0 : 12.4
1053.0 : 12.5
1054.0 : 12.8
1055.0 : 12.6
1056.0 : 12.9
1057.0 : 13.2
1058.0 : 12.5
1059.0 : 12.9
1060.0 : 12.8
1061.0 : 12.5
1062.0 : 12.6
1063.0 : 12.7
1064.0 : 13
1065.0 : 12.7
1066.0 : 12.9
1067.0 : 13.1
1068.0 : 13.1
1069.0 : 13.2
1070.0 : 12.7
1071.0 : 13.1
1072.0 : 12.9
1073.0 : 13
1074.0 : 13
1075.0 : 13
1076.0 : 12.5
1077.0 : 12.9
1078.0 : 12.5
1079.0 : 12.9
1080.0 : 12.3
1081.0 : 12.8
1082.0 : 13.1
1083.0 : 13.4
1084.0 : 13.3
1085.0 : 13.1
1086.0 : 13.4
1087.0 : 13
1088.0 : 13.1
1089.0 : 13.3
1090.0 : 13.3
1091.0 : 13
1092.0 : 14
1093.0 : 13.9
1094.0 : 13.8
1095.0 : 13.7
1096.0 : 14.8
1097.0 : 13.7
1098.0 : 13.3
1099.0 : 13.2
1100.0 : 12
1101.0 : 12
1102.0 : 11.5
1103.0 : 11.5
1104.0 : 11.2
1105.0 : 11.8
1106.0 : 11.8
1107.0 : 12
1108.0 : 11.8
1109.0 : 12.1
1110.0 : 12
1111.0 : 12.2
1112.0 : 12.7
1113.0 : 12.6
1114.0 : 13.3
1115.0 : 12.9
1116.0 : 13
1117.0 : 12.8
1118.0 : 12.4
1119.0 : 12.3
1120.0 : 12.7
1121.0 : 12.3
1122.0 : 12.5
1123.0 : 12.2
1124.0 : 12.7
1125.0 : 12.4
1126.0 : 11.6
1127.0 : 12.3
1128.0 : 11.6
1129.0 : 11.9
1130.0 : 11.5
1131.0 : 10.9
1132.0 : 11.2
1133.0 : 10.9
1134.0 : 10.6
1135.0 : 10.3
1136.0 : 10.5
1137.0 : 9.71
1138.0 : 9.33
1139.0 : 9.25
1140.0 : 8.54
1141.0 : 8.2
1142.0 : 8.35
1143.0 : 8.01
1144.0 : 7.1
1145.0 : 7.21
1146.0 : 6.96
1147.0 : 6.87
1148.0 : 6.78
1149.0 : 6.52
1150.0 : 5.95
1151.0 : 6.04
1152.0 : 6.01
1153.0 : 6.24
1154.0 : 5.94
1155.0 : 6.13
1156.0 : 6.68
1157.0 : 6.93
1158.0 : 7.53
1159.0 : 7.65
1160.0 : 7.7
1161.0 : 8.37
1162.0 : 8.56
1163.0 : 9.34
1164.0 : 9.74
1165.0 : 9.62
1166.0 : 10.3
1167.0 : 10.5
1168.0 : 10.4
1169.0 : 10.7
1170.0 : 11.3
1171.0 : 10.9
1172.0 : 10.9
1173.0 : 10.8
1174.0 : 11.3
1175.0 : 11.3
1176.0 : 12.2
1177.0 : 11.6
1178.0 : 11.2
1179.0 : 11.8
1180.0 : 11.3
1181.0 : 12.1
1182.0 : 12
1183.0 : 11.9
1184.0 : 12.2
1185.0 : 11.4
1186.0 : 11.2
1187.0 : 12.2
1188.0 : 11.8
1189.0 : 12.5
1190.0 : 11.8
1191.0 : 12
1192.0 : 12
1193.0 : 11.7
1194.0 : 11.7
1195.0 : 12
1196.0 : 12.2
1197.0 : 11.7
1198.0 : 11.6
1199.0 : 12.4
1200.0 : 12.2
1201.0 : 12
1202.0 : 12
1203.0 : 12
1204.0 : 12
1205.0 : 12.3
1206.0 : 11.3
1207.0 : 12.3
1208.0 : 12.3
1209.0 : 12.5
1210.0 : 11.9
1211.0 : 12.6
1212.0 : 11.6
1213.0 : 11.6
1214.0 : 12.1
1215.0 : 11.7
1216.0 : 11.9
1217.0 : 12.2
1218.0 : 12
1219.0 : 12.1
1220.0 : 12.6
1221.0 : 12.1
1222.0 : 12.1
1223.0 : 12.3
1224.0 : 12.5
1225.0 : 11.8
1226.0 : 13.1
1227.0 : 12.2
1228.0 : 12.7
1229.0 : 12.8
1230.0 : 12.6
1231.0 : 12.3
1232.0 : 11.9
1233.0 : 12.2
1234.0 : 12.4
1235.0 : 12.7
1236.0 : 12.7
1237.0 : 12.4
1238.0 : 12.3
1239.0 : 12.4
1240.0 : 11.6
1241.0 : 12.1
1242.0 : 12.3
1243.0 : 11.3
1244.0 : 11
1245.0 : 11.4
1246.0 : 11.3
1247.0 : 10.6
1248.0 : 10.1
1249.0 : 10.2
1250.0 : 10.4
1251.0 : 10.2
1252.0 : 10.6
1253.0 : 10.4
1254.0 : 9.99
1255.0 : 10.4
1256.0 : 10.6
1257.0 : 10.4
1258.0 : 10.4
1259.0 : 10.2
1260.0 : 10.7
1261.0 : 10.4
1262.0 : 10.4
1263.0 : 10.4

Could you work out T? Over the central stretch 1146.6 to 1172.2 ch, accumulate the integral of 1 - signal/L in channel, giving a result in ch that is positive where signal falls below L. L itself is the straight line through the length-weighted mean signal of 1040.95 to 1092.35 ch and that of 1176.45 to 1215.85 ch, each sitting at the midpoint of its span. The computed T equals 8.4 ch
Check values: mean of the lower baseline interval 13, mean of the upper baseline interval 11.9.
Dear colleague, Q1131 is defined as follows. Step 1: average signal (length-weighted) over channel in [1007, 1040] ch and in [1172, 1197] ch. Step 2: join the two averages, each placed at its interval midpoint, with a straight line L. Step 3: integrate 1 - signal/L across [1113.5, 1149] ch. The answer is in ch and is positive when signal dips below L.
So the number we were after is 4.7 ch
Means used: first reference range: 12.9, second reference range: 11.7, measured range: 10.5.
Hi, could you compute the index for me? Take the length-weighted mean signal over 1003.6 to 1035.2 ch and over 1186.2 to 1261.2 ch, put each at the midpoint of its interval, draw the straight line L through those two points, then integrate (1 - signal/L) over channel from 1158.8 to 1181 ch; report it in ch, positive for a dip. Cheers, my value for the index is 3.0 ch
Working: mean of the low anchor 12.8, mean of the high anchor 11.7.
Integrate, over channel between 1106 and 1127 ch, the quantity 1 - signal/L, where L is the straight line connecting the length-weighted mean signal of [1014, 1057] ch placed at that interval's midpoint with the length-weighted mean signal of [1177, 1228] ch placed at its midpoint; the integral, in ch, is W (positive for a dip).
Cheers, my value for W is 0.26 ch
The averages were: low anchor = 13.1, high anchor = 12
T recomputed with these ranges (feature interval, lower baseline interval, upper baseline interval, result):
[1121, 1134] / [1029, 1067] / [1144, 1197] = -1.0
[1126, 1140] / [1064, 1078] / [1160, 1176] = 0.6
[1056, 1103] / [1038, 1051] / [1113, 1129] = -0.2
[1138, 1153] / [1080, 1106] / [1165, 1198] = 6.0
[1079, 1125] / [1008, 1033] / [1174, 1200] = -1.6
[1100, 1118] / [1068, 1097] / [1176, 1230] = 1.0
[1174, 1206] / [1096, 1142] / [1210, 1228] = 0.4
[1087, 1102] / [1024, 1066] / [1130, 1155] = -3.7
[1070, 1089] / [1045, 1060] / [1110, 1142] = -1.0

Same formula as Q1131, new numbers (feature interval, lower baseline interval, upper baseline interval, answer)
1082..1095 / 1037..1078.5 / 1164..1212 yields -0.73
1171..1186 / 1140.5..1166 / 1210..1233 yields -3.81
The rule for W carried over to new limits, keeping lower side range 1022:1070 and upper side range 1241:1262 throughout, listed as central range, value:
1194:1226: -2.60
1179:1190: -0.37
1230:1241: -1.45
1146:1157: 5.09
